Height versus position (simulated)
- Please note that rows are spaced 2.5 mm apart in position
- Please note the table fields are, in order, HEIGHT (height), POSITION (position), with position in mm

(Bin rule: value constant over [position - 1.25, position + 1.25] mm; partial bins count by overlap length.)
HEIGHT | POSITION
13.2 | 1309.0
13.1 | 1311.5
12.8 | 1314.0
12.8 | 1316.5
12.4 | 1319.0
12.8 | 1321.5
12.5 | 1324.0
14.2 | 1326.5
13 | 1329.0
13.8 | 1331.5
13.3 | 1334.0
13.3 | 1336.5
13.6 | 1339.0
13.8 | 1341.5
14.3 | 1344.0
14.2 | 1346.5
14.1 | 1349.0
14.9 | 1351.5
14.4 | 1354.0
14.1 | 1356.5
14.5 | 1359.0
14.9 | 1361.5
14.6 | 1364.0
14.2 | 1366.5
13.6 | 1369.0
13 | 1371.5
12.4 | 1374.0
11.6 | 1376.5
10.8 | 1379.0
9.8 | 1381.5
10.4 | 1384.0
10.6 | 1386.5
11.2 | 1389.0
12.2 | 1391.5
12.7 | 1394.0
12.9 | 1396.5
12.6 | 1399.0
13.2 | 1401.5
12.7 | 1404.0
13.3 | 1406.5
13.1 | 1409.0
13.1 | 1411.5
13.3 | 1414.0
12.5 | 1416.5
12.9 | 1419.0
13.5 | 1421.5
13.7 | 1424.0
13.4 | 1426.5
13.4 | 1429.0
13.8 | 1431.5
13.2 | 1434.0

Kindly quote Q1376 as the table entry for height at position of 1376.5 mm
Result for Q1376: 11.6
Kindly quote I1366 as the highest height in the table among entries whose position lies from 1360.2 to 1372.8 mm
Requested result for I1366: 14.9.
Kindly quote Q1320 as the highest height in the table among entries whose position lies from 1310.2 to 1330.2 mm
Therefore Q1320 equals 14.2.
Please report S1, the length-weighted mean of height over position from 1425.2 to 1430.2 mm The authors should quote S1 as 13.4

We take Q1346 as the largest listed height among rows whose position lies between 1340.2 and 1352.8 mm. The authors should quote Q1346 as 14.9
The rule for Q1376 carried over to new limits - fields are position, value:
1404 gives 12.7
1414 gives 13.3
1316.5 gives 12.8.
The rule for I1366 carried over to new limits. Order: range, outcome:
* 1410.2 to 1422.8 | 13.5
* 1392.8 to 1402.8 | 13.2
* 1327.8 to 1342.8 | 13.8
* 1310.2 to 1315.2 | 13.1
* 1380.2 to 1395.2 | 12.7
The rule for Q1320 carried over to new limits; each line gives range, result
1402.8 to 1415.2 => 13.3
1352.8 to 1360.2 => 14.5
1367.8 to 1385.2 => 13.6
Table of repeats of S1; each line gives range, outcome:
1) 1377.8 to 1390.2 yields 10.6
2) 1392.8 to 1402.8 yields 12.8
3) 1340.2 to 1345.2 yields 14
